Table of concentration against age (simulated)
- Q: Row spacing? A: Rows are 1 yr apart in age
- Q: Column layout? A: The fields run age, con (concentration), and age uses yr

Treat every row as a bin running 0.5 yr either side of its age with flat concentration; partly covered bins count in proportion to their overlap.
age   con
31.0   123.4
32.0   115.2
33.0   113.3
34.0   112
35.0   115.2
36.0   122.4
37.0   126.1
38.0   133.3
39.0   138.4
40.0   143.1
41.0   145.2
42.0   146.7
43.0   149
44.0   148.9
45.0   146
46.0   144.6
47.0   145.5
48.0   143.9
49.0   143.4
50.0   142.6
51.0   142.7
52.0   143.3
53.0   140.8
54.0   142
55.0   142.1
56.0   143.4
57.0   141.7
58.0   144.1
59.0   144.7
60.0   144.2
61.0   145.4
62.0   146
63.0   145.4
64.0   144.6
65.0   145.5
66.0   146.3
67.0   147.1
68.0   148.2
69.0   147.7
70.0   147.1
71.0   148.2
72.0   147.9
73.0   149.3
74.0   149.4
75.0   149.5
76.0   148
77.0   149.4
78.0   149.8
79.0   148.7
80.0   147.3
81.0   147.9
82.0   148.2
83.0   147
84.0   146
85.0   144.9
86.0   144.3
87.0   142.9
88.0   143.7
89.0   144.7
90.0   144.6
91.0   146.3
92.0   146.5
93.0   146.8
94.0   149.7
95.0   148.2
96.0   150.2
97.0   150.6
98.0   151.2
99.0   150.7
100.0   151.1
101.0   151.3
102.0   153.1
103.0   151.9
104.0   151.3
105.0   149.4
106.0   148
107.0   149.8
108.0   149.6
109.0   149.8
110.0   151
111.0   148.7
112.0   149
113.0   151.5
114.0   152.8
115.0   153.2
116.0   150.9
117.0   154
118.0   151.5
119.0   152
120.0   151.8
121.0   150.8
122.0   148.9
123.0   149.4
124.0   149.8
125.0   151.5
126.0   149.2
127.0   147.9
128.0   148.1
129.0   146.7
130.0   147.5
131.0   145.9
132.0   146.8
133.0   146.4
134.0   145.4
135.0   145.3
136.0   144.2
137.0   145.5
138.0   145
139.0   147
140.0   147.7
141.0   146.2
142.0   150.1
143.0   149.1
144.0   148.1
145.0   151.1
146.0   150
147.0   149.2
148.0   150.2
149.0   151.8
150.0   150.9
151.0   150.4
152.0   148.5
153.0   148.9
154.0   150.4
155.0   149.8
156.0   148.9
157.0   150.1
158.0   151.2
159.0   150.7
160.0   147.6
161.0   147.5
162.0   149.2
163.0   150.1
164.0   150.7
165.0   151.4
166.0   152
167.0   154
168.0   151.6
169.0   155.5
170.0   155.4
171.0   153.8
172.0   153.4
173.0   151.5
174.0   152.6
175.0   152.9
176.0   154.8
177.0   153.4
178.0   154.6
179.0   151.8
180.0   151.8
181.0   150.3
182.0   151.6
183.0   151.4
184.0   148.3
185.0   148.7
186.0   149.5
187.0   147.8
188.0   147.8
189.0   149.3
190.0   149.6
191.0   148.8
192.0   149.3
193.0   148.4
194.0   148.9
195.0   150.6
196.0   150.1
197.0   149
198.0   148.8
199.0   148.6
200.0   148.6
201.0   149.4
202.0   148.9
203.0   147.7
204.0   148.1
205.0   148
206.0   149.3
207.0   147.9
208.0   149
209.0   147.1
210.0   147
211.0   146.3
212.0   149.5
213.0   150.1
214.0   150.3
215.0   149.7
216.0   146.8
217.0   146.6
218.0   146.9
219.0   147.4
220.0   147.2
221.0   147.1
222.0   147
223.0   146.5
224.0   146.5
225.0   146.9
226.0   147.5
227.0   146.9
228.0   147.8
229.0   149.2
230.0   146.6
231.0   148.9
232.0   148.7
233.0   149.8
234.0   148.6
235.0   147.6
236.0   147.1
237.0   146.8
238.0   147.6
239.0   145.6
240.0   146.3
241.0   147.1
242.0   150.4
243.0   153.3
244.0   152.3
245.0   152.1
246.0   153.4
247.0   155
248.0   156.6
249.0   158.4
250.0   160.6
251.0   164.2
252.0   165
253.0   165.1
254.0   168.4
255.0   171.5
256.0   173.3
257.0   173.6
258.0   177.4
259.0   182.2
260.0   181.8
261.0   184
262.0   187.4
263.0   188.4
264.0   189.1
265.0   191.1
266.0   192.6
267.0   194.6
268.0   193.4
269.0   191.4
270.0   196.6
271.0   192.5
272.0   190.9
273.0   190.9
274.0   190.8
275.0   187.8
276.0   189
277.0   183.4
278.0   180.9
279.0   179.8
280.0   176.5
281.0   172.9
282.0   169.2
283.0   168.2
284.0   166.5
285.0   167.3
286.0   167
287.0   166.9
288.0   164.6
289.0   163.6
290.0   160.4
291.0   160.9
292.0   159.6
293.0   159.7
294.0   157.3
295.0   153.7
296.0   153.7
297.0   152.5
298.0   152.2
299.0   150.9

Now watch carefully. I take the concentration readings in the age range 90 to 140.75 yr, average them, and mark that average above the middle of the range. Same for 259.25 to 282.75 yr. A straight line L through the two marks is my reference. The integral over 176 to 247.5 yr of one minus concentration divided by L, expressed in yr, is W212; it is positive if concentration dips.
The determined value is 9.6 yr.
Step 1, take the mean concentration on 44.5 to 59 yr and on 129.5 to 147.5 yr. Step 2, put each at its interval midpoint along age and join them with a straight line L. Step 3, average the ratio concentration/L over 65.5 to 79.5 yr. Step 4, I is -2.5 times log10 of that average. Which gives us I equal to -0.03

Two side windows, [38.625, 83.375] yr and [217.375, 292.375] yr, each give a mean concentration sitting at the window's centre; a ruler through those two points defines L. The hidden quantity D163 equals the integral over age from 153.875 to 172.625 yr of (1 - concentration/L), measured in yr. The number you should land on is 0.59 yr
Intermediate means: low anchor 146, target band 151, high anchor 165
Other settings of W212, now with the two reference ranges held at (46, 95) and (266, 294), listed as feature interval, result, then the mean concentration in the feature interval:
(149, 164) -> 0.8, 150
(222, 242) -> 2.6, 148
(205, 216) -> 1.2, 149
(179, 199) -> 1.7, 150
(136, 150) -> 0.7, 148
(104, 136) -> 0.8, 149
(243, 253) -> 0.9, 158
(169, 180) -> 0.5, 153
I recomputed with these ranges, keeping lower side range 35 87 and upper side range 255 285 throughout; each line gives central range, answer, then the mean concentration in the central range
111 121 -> 0.021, 152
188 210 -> 0.146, 149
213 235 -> 0.183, 148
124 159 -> 0.078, 148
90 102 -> 0.012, 149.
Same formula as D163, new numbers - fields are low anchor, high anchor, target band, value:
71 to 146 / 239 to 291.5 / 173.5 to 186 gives 0.62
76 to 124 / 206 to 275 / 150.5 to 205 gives 1.89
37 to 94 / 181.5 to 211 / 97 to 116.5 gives -0.58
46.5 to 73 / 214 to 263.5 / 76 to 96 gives -0.04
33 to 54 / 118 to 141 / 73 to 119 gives -1.57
